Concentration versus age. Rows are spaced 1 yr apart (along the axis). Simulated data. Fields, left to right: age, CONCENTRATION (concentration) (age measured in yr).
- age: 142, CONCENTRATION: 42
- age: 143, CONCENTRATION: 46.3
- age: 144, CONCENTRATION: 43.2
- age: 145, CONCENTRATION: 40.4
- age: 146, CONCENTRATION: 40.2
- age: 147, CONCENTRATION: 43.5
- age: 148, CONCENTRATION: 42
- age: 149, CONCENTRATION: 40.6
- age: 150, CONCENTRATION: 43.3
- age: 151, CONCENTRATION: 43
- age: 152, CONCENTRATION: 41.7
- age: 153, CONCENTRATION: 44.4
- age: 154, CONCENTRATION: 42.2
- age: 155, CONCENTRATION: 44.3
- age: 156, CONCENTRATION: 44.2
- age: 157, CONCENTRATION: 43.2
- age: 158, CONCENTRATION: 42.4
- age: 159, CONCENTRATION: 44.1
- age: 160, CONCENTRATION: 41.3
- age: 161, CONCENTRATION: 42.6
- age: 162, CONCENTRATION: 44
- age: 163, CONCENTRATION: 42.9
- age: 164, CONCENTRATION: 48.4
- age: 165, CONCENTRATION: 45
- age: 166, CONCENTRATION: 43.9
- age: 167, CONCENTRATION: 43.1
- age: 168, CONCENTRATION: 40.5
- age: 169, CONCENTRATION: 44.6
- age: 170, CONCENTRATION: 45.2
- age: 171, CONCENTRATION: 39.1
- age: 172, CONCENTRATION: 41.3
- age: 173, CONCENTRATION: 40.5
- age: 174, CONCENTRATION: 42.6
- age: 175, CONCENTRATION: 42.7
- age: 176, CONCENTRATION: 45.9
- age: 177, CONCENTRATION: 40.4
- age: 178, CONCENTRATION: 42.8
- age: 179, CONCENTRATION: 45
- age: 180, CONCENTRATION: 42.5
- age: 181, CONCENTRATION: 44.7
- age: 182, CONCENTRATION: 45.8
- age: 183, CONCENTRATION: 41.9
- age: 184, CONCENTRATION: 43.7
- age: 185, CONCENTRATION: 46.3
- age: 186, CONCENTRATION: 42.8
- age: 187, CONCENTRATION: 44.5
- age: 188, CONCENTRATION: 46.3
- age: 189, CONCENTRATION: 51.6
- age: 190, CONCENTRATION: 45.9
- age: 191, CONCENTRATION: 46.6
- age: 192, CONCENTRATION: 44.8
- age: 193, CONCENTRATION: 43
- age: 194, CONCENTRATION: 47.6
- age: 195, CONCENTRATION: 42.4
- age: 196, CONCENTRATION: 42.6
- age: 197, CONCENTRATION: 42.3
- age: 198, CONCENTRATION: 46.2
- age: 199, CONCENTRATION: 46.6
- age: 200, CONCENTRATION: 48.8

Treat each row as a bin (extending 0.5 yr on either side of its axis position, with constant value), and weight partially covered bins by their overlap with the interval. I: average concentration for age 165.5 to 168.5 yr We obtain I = 42.5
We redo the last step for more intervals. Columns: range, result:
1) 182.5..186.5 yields 43.7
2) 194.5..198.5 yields 43.4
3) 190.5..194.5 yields 45.5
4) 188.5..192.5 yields 47.2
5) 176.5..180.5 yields 42.7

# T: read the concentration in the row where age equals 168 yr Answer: 40.5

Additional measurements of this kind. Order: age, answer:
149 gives 40.6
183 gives 41.9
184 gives 43.7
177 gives 40.4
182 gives 45.8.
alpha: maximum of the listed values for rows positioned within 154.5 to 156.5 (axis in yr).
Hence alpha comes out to 44.3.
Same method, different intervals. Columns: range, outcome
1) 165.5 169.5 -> 44.6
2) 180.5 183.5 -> 45.8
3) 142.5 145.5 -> 46.3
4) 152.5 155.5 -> 44.4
